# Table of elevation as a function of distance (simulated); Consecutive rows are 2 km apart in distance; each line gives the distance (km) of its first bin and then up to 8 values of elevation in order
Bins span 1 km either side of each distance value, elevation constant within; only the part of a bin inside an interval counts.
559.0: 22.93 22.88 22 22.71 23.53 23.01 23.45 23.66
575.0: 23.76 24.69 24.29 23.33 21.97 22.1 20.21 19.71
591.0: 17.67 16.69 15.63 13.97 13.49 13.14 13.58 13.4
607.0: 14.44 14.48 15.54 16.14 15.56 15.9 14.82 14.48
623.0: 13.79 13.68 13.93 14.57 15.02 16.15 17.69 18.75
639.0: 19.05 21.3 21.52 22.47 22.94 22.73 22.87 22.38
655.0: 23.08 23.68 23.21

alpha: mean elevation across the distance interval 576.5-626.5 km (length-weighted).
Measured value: 16.8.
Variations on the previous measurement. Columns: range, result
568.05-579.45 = 23.8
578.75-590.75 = 21.5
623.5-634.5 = 14.8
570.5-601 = 20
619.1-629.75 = 14.1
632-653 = 20.6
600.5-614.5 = 14.5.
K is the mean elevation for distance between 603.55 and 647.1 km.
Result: 16.5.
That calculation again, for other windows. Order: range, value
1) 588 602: 15.8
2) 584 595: 18.9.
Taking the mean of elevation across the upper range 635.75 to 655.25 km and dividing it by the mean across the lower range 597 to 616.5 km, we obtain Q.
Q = 1.50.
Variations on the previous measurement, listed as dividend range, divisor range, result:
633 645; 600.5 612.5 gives 1.38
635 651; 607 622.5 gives 1.39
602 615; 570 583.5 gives 0.62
